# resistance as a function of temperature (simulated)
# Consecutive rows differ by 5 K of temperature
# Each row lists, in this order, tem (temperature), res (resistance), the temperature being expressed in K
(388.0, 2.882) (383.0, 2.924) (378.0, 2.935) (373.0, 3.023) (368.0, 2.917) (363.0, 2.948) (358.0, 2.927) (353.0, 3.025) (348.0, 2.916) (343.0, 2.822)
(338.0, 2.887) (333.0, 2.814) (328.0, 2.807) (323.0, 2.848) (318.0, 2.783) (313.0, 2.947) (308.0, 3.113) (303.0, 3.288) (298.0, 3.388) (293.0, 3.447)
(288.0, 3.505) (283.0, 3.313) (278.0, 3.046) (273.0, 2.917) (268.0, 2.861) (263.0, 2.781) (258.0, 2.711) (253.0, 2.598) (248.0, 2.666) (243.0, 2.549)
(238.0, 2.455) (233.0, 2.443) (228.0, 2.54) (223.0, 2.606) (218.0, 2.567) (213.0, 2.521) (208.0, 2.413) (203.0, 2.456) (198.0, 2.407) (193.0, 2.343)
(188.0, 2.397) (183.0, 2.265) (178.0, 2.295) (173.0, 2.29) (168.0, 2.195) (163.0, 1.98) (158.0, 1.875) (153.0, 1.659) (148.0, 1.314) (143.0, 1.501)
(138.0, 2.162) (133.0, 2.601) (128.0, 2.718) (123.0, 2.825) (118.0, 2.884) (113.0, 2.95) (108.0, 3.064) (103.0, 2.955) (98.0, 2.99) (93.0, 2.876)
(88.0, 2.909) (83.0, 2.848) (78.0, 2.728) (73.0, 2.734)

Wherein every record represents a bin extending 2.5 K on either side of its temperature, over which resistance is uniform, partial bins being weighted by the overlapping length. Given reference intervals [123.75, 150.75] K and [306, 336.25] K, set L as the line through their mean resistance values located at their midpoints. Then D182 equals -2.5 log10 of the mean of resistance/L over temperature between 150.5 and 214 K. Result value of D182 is 0.03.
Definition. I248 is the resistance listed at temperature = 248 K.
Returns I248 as 2.666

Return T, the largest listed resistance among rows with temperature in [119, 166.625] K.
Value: 2.825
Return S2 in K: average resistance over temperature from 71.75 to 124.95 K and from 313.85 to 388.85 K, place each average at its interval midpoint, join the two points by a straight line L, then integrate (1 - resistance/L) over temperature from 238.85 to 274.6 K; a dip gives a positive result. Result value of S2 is 2.3 K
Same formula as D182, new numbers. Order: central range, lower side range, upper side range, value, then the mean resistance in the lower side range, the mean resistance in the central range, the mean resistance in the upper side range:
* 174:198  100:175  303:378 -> 0.07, 2.34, 2.33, 2.93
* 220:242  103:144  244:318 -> 0.16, 2.65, 2.51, 3.02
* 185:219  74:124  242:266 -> 0.13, 2.9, 2.44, 2.67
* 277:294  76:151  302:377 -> -0.17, 2.61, 3.34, 2.93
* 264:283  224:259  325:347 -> -0.12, 2.56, 2.98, 2.84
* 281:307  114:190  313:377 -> -0.24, 2.21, 3.37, 2.9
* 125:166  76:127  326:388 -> 0.41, 2.9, 1.99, 2.91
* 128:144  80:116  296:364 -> 0.30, 2.94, 2.24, 2.96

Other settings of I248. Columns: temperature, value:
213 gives 2.521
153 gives 1.659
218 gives 2.567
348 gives 2.916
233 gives 2.443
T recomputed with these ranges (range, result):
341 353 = 3.025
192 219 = 2.567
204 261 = 2.711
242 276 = 2.917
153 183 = 2.295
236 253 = 2.666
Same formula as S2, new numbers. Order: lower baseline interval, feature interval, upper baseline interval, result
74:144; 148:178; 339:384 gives 8.80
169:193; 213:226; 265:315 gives 0.21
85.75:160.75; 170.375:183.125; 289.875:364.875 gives 1.62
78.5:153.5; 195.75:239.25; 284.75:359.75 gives 4.87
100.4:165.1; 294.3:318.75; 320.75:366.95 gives -3.08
